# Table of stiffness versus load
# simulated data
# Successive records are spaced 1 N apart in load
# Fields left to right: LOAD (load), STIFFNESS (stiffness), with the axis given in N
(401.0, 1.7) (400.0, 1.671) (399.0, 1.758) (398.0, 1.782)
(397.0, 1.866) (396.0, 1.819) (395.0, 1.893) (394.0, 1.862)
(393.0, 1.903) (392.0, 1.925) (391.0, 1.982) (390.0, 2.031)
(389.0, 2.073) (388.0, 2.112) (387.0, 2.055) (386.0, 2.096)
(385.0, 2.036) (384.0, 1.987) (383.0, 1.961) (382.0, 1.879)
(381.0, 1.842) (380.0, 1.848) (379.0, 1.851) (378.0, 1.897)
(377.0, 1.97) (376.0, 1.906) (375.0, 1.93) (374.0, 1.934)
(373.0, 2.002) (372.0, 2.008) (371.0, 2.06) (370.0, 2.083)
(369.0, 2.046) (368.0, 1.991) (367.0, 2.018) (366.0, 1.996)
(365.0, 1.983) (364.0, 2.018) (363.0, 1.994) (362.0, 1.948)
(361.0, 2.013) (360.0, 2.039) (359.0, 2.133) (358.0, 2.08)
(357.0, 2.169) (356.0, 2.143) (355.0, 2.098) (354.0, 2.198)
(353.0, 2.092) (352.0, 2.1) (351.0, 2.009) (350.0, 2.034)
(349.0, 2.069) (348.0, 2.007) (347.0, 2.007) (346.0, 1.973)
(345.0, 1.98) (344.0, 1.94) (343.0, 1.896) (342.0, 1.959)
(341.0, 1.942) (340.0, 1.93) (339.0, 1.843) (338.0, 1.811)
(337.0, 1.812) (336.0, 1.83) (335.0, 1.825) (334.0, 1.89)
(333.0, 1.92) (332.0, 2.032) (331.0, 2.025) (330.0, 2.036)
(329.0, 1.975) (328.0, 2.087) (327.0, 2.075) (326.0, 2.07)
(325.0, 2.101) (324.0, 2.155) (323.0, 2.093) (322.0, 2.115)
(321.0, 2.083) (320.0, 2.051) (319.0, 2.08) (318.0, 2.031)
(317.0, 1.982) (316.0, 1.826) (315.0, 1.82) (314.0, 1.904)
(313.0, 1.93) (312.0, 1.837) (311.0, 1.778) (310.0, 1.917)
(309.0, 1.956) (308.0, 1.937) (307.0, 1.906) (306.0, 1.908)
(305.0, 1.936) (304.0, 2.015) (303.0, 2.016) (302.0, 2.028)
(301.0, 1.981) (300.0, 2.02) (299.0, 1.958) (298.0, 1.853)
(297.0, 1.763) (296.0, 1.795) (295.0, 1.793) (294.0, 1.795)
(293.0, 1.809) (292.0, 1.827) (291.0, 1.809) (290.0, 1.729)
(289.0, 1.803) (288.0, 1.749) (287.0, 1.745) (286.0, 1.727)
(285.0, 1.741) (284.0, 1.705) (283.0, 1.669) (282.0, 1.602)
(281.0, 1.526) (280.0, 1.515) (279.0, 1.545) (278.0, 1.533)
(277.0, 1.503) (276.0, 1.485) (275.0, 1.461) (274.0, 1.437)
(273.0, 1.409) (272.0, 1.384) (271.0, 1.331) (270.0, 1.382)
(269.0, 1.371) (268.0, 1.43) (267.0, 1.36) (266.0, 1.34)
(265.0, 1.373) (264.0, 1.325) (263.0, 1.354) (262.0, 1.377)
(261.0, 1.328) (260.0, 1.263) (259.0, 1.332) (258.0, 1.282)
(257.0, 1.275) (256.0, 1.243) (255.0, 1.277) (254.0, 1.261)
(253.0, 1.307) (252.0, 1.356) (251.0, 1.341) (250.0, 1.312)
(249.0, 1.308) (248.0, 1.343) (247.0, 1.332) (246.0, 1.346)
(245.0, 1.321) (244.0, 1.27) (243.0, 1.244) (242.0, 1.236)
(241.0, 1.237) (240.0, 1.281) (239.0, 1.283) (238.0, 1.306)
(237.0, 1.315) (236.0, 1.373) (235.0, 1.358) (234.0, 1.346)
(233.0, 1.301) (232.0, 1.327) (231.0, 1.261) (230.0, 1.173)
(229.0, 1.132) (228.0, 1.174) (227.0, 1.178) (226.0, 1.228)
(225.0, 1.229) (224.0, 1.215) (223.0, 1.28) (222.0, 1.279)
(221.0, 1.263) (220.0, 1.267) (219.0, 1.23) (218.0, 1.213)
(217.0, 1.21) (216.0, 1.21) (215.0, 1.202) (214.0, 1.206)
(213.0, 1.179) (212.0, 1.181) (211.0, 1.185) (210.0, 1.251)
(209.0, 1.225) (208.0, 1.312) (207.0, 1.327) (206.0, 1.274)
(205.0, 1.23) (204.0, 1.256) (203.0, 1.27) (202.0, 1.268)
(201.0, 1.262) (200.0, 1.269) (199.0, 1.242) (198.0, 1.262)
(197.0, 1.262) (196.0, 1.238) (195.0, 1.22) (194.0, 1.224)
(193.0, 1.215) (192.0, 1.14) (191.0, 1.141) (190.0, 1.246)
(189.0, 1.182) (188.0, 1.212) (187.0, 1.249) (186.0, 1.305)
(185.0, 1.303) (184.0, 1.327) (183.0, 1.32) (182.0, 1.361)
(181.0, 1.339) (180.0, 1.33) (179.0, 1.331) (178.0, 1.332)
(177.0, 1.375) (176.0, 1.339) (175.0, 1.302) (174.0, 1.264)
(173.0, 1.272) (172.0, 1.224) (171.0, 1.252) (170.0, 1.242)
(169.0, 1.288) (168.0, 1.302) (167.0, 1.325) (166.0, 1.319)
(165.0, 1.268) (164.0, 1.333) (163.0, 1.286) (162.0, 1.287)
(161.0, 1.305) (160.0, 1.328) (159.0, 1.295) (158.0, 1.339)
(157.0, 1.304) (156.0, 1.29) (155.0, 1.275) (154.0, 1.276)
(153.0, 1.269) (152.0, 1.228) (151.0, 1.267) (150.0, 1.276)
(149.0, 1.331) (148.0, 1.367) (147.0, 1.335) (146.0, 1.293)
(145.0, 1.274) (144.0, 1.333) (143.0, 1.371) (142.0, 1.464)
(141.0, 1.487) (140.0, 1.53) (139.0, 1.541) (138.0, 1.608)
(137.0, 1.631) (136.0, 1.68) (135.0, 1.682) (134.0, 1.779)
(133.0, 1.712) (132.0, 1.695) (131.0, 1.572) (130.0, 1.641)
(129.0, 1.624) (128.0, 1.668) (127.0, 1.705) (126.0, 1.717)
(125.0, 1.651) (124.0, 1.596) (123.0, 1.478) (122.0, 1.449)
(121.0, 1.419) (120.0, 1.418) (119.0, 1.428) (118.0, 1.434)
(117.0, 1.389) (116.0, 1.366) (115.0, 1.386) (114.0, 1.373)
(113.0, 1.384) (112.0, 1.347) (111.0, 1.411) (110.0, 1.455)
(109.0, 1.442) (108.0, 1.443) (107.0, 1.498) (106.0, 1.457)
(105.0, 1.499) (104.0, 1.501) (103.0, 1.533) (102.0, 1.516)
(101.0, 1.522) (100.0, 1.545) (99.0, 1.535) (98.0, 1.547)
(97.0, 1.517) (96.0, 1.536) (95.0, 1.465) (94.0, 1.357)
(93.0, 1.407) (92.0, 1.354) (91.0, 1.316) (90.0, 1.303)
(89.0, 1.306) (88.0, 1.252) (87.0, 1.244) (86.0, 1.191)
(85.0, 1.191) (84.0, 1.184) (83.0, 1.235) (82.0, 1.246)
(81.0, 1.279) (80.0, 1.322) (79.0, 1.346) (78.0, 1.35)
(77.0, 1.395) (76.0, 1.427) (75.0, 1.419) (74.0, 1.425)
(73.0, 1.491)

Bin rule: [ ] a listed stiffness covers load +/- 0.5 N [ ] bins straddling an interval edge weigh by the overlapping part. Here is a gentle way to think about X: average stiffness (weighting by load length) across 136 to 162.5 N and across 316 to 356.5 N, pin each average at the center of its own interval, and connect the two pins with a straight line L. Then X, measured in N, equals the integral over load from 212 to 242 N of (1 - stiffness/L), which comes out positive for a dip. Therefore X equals 7.0 N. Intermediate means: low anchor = 1.36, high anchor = 2.01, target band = 1.25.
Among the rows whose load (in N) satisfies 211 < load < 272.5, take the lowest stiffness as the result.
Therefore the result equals 1.132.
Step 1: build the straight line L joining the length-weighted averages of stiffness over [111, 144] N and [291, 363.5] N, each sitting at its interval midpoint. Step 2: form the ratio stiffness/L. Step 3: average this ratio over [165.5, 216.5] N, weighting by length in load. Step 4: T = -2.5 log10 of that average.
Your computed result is 0.30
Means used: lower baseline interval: 1.53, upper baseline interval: 1.97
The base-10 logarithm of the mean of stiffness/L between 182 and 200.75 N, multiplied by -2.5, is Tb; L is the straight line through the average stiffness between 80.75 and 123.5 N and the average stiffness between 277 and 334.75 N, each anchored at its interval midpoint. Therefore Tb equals 0.279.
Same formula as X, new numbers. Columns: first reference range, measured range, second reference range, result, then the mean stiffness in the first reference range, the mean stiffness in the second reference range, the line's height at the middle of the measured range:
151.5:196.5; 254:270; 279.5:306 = 3.28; 1.28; 1.81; 1.67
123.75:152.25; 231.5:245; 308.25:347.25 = 3.50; 1.52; 1.96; 1.75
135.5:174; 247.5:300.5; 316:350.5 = 7.73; 1.34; 1.99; 1.77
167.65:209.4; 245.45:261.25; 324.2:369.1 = 2.65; 1.27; 2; 1.57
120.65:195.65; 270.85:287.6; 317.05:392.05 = 2.01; 1.38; 2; 1.76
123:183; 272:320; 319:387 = 1.21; 1.41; 2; 1.83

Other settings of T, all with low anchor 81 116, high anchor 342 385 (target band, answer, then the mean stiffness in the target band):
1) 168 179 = 0.21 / 1.29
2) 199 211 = 0.28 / 1.26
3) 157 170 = 0.18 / 1.3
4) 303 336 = -0.04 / 1.98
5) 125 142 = -0.11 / 1.64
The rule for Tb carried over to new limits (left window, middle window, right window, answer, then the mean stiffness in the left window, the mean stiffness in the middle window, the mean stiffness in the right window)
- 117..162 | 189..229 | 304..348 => 0.32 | 1.46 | 1.23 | 1.96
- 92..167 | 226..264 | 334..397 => 0.31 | 1.45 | 1.29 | 1.98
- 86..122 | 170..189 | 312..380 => 0.23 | 1.42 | 1.3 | 2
